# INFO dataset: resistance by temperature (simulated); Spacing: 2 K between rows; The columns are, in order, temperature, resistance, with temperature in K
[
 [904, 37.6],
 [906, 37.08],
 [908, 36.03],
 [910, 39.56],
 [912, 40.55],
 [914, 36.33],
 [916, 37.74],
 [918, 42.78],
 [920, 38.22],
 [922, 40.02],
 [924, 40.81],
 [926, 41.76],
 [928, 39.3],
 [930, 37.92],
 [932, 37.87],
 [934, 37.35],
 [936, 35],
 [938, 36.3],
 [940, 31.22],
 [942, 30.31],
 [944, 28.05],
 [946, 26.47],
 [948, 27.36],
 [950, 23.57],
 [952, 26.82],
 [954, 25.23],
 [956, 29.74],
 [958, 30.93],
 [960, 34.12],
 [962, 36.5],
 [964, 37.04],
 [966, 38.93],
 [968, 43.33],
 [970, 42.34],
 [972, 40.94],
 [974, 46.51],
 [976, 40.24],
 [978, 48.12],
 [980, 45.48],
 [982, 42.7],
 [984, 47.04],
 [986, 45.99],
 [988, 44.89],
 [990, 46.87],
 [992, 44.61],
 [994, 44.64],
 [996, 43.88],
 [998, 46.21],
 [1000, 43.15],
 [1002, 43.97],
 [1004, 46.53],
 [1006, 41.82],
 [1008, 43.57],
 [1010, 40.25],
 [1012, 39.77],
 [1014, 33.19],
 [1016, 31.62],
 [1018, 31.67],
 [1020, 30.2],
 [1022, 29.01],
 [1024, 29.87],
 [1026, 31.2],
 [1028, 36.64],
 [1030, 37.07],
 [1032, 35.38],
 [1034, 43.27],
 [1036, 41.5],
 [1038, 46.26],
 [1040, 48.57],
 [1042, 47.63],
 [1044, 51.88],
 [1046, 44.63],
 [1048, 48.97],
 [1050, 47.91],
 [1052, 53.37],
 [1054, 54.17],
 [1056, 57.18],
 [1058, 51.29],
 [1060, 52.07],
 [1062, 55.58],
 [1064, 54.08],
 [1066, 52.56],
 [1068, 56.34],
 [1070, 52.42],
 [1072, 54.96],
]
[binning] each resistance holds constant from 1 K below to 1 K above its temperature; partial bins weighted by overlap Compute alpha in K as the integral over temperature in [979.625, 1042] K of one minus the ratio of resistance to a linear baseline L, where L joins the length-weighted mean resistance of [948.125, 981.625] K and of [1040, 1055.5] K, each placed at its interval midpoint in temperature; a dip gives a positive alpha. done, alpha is 4.4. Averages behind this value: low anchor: 36.7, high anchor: 50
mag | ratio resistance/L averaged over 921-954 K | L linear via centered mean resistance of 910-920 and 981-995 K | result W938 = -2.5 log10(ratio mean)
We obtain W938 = 0.22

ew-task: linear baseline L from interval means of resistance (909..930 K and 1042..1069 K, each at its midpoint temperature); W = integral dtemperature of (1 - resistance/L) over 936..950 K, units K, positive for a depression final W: 4.0 K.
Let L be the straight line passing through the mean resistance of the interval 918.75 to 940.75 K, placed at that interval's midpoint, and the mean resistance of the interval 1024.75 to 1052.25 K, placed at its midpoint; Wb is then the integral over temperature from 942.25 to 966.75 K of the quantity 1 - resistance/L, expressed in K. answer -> 5.58 K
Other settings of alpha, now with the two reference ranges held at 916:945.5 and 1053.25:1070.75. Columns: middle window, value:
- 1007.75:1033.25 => 7.4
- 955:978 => 1.6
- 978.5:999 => -0.4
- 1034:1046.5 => 1.1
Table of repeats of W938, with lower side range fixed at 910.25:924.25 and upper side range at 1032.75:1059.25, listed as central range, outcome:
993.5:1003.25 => 0.023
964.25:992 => -0.001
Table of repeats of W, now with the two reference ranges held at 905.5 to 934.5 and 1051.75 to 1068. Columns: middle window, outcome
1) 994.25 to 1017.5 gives 3.34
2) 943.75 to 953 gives 3.45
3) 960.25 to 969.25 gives 1.05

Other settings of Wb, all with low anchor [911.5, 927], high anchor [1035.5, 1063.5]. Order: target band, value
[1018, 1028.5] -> 3.7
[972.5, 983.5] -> 0.0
